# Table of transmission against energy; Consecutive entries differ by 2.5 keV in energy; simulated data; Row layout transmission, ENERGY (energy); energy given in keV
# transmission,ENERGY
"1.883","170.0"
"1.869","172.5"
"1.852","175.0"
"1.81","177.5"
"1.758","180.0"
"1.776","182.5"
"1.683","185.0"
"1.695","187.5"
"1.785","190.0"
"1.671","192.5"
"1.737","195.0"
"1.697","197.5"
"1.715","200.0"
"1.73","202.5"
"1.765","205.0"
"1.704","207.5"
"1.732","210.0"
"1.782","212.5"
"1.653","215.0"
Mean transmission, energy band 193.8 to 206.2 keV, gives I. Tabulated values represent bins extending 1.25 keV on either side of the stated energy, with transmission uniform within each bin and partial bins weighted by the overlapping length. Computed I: 1.73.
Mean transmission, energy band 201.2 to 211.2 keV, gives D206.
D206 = 1.73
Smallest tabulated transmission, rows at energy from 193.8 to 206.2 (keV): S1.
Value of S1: 1.697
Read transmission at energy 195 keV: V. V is 1.737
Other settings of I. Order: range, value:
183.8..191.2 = 1.72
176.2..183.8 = 1.78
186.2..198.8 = 1.72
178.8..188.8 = 1.73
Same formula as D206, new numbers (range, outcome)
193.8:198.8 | 1.72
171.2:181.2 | 1.82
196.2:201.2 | 1.71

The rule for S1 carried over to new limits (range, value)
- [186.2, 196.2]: 1.671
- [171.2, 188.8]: 1.683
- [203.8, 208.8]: 1.704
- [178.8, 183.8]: 1.758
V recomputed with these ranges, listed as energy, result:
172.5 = 1.869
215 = 1.653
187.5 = 1.695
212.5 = 1.782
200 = 1.715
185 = 1.683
